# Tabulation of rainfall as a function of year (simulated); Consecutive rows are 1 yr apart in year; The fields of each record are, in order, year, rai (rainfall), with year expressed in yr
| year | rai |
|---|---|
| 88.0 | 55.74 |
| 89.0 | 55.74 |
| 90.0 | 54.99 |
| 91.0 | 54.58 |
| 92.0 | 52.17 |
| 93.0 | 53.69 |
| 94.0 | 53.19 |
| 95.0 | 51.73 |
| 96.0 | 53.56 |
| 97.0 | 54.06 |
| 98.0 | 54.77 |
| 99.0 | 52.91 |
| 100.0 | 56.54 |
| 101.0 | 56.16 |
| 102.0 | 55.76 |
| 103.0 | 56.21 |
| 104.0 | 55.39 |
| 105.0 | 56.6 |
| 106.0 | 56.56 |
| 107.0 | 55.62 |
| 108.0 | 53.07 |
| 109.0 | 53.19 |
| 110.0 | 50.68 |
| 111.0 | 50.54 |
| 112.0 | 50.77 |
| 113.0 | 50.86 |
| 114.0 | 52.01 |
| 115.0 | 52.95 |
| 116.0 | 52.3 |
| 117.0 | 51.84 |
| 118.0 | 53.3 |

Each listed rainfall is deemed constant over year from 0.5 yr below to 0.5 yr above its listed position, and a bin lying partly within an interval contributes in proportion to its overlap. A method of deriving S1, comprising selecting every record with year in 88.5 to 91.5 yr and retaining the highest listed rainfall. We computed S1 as 55.74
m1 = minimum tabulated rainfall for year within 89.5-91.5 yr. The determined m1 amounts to 54.58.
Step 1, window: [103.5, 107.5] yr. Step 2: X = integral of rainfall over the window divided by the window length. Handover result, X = 56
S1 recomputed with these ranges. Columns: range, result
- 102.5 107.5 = 56.6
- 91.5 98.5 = 54.77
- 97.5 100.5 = 56.54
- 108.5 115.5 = 53.19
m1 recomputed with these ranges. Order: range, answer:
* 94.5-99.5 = 51.73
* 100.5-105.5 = 55.39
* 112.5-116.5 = 50.86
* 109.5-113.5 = 50.54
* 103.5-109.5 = 53.07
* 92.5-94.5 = 53.19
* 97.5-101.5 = 52.91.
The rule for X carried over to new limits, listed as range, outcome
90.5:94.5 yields 53.4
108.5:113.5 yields 51.2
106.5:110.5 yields 53.1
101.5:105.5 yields 56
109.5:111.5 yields 50.6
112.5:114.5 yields 51.4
